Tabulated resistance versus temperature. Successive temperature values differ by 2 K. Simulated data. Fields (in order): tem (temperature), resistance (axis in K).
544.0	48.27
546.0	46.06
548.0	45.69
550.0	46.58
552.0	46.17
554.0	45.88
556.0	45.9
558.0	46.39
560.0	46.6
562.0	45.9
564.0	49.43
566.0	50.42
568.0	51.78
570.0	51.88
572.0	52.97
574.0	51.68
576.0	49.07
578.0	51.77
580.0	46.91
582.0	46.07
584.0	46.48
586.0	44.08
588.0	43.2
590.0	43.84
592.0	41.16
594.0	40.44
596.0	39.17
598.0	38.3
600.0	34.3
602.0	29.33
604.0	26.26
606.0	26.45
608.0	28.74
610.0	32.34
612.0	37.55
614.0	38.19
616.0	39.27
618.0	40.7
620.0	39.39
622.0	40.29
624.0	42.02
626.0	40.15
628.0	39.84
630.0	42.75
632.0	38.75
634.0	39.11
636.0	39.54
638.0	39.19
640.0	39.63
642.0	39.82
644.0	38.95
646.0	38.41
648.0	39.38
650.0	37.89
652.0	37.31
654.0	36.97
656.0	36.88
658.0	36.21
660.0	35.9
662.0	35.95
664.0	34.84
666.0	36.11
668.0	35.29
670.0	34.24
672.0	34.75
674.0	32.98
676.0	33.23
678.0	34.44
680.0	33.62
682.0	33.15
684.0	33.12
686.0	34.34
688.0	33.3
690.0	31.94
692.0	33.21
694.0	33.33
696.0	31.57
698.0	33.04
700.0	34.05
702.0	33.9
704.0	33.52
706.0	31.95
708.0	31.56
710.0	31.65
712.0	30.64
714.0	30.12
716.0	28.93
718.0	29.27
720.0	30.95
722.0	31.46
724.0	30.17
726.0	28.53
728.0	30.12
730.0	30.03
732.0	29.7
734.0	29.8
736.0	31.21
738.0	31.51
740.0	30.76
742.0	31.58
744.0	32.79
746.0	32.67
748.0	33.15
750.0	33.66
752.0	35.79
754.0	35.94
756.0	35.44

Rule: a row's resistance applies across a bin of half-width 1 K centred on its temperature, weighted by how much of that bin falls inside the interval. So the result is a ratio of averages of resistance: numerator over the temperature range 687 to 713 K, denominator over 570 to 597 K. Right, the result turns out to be 0.7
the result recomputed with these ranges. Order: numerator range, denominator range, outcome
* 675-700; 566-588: 0.68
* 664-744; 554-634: 0.76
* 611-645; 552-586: 0.82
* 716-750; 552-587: 0.64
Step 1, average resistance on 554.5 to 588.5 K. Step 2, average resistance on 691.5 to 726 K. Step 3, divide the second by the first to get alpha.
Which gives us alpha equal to 0.7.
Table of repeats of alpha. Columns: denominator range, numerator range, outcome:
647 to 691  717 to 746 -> 0.87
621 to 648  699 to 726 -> 0.78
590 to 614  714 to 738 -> 0.87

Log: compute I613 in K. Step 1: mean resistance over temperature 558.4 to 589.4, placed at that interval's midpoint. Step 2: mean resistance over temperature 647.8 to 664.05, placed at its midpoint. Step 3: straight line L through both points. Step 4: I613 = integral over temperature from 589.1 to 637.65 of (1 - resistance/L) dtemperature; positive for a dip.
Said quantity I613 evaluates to 6.0 K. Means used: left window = 48.4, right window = 36.8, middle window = 37.4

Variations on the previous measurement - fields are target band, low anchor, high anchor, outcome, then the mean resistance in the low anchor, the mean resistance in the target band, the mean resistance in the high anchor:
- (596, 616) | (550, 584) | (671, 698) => 4.8 K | 48.6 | 33.1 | 33.3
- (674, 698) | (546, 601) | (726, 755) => 2.2 K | 46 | 33.2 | 31.9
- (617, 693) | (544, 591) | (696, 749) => 2.9 K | 47.6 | 36.9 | 31.3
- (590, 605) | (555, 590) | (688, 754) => 3.1 K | 48.1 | 36.1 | 31.7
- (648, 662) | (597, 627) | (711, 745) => -1.4 K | 35.6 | 37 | 30.4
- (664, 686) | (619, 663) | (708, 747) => 0.9 K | 38.8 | 34.1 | 30.6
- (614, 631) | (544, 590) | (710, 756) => 0.7 K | 47.7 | 40.4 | 31.4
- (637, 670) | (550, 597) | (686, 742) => 0.6 K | 46.8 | 37.3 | 31.4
